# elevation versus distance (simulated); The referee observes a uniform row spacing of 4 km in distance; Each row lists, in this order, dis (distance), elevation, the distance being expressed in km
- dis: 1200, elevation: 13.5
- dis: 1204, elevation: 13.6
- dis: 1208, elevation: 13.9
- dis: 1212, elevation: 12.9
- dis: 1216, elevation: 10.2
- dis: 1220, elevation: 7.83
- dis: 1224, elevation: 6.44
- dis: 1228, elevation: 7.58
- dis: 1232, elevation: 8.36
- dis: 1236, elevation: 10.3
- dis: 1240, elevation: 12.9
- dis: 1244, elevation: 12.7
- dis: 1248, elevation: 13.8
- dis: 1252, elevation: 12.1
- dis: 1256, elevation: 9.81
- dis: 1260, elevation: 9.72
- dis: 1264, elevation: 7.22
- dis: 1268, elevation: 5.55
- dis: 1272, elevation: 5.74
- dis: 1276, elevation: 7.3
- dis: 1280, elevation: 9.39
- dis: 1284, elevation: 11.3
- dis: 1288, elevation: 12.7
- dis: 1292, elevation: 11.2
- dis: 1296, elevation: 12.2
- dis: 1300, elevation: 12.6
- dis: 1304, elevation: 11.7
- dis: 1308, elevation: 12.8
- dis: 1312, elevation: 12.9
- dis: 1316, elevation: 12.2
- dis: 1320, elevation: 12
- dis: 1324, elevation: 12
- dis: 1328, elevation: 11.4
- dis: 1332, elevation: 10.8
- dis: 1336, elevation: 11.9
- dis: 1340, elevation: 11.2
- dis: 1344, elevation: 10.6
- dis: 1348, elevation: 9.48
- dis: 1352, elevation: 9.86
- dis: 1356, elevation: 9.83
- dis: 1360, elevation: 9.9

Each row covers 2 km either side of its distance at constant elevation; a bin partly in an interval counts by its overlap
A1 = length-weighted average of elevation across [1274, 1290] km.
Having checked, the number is 10.2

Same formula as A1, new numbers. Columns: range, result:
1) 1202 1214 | 13.5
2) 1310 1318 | 12.6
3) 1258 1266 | 8.47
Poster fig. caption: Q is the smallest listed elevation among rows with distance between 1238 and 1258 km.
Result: 9.81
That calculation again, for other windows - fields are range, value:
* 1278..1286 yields 9.39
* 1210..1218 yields 10.2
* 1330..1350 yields 9.48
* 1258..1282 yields 5.55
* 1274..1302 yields 7.3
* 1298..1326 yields 11.7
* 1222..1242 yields 6.44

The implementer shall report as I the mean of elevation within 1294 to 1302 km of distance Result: 12.4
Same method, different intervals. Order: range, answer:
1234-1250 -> 12.4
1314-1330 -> 11.9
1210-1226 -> 9.34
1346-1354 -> 9.67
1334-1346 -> 11.2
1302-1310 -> 12.2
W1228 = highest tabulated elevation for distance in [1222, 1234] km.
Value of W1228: 8.36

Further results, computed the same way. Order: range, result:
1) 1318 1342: 12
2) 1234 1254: 13.8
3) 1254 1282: 9.81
